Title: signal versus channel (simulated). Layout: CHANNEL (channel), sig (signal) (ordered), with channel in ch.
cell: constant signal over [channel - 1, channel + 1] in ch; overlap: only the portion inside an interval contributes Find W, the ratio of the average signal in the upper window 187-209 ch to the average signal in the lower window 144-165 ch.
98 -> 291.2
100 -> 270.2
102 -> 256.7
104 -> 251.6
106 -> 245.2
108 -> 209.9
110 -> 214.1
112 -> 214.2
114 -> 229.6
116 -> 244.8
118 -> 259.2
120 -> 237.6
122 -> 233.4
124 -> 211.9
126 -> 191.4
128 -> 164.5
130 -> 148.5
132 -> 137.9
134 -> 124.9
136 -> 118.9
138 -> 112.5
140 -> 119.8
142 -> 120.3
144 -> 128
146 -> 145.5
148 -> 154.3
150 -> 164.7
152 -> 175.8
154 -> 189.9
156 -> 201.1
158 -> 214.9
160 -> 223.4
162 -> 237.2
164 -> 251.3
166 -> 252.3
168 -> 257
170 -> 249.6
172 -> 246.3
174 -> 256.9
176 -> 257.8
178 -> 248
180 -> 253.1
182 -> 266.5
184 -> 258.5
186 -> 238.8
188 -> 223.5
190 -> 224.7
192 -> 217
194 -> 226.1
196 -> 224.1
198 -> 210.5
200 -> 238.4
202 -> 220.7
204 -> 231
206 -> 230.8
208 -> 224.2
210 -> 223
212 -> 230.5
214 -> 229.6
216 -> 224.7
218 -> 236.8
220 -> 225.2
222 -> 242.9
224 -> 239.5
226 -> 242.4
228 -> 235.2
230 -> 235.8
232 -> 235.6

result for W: 1.17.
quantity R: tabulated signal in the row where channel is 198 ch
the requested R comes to 210.5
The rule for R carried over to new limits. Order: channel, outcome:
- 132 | 137.9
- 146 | 145.5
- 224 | 239.5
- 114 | 229.6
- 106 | 245.2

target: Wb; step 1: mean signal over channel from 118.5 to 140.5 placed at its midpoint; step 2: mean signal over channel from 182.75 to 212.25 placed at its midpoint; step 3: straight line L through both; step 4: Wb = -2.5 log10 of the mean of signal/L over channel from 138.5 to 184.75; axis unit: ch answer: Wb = -0.07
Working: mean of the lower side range 167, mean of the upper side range 228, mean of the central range 211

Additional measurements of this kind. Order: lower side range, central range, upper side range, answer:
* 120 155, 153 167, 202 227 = -0.24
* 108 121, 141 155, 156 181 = 0.48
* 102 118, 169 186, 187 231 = -0.10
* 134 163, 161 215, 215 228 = -0.19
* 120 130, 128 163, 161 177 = 0.37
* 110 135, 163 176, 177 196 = -0.11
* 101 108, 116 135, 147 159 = 0.14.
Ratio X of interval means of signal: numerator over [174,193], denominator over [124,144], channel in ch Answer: 1.73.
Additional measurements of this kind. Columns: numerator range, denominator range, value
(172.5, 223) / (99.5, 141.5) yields 1.18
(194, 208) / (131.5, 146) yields 1.82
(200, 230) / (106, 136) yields 1.16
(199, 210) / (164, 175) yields 0.91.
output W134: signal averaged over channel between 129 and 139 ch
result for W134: 129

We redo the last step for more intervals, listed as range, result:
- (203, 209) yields 229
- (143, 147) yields 137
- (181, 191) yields 242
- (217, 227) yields 237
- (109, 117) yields 226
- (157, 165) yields 232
